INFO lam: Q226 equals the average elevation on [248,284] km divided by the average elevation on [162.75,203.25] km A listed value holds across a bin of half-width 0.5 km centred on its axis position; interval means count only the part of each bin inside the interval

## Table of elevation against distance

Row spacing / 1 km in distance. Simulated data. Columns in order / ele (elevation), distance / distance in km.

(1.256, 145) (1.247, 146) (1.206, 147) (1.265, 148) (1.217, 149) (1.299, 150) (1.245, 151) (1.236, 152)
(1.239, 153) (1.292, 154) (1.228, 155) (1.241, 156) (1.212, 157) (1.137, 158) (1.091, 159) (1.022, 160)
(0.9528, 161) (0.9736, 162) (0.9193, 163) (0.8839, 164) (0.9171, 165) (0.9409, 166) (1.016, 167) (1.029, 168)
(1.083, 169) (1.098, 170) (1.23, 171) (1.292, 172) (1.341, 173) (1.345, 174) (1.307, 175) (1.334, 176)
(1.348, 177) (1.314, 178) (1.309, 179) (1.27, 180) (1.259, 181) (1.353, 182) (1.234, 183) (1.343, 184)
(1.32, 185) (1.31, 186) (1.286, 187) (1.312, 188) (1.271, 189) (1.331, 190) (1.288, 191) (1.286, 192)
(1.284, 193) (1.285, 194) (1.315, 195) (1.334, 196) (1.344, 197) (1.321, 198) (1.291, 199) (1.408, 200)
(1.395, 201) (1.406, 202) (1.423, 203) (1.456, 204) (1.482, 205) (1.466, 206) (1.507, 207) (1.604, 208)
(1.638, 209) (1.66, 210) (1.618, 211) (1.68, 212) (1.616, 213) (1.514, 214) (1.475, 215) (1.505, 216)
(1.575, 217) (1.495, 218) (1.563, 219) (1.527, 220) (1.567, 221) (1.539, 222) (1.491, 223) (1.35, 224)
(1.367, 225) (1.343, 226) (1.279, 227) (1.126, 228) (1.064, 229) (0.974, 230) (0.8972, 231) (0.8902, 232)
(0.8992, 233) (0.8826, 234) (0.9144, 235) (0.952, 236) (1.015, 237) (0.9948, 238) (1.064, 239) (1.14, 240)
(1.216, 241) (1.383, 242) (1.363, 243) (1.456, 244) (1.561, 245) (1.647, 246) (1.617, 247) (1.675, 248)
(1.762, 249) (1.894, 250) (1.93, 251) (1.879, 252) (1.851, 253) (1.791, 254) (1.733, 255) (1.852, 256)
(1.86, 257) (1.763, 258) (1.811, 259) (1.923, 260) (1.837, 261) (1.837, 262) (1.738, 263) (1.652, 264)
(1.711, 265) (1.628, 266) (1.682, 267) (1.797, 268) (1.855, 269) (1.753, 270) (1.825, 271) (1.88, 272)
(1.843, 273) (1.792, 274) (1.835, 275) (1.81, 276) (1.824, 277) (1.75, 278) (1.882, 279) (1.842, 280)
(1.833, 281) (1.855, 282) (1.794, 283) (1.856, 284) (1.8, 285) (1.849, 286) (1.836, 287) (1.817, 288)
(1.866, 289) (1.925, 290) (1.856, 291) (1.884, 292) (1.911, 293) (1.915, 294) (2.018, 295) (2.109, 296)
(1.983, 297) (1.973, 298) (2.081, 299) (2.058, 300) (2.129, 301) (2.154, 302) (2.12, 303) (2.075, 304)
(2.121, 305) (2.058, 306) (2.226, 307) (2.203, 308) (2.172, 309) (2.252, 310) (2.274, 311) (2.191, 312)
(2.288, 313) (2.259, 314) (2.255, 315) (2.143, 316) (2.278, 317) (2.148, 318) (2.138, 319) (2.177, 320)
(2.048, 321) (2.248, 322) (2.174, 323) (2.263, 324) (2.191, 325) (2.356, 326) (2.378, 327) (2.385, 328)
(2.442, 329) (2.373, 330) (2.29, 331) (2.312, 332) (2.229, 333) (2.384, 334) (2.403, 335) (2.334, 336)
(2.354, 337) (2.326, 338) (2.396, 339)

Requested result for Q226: 1.44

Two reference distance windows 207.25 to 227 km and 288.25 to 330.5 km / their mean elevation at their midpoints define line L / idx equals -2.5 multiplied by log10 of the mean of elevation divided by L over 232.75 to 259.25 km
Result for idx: 0.17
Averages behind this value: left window 1.53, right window 2.14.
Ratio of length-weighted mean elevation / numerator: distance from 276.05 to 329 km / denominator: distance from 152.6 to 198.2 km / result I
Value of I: 1.70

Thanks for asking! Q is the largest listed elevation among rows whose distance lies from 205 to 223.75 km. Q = 1.68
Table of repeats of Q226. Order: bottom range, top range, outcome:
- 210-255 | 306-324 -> 1.57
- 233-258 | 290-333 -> 1.47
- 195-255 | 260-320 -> 1.39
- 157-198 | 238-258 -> 1.33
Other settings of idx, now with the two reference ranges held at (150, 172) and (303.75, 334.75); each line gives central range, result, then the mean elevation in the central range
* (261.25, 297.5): 0.07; 1.83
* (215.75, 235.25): 0.23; 1.26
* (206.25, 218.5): -0.07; 1.57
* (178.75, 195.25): -0.01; 1.3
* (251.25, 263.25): -0.02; 1.83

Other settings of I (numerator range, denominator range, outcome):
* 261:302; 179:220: 1.32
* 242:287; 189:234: 1.29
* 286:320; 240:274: 1.21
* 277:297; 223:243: 1.69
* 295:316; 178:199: 1.65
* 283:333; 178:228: 1.50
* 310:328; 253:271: 1.25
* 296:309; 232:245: 1.88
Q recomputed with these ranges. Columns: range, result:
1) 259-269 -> 1.923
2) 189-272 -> 1.93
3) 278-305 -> 2.154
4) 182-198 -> 1.353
